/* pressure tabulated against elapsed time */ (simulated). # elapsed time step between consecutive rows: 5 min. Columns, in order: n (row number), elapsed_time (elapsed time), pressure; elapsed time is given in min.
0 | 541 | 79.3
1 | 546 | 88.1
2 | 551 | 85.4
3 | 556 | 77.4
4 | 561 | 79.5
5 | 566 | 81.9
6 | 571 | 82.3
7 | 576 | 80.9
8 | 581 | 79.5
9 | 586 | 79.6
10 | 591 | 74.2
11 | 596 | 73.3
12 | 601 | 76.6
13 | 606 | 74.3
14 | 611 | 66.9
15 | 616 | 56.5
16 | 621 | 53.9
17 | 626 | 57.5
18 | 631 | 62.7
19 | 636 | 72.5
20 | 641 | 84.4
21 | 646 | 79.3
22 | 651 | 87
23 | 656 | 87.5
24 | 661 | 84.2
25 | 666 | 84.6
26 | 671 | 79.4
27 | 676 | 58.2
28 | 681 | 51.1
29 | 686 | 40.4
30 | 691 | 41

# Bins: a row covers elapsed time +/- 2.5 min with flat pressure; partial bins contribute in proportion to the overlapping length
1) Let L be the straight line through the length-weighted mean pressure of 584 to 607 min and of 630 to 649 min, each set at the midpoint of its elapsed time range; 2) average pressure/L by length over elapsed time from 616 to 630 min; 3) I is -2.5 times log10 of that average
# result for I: 0.32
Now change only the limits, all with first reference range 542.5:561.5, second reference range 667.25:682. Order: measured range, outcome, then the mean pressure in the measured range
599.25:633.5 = 0.16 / 63.8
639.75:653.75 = -0.20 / 83.6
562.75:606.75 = 0.00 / 78.2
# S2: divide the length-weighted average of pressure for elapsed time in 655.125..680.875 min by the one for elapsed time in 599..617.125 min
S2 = 1.1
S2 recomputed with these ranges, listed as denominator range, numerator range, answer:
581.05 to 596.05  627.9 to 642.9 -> 0.94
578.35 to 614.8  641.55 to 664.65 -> 1.14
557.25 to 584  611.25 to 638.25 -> 0.76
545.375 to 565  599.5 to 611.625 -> 0.89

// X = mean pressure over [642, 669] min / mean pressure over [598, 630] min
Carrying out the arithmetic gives 1.3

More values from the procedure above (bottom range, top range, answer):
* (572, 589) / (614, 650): 0.85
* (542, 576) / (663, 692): 0.74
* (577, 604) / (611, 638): 0.79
